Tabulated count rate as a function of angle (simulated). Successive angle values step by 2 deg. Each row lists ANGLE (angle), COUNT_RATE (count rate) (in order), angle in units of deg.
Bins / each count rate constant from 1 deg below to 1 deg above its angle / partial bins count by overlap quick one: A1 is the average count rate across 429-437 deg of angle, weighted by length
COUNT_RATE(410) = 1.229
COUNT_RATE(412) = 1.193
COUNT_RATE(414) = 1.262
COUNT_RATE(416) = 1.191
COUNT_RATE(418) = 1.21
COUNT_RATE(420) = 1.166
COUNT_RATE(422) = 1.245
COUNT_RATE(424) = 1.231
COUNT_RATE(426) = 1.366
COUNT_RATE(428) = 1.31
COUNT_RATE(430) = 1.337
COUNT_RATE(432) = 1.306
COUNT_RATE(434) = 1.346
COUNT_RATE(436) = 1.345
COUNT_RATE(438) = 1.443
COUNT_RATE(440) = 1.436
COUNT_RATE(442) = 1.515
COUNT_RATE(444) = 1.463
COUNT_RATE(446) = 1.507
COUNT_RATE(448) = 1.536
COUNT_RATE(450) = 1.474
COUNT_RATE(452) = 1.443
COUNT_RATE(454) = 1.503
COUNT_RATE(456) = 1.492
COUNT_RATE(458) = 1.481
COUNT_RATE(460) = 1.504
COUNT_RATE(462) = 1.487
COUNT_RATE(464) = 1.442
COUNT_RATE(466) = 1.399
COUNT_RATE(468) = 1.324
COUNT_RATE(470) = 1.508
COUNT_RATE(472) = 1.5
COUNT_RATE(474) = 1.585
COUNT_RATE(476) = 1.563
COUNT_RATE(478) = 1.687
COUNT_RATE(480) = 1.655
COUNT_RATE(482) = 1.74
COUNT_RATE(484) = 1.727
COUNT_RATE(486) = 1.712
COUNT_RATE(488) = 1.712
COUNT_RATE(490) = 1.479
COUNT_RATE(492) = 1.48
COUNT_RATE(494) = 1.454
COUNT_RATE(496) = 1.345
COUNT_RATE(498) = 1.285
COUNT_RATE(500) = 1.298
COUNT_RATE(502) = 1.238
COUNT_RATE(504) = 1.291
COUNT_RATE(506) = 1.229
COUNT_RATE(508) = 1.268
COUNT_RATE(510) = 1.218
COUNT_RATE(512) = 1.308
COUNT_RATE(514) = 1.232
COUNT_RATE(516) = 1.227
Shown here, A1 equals 1.33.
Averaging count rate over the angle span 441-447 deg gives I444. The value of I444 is 1.49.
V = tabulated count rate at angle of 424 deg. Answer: 1.231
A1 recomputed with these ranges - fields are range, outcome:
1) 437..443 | 1.46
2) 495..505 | 1.29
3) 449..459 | 1.48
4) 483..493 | 1.62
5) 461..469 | 1.41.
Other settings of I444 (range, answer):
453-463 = 1.49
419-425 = 1.21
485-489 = 1.71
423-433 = 1.31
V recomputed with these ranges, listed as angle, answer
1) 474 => 1.585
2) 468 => 1.324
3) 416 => 1.191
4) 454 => 1.503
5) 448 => 1.536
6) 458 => 1.481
